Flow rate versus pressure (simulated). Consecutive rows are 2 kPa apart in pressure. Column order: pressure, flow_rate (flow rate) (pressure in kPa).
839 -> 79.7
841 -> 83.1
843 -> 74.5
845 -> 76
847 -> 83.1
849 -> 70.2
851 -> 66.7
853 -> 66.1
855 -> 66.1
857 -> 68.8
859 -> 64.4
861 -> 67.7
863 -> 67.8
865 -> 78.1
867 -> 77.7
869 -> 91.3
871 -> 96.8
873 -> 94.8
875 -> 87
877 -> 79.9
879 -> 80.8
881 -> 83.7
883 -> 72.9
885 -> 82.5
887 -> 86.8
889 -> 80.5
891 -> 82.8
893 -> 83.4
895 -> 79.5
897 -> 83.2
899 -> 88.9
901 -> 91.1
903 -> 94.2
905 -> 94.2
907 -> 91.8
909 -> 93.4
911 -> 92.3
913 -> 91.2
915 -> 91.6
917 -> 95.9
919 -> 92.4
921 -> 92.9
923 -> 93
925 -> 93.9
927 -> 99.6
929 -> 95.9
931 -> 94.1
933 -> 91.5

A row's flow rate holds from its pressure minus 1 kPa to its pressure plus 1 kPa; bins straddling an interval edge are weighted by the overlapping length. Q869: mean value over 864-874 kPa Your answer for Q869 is 87.7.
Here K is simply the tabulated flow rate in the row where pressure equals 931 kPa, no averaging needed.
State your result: 94.1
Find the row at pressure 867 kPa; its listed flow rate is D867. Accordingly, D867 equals 77.7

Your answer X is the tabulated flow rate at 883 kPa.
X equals 72.9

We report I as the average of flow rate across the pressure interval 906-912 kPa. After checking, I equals 92.5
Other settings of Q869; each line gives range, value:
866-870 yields 84.5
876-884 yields 79.3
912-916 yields 91.4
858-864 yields 66.6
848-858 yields 67.6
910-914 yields 91.8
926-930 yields 97.8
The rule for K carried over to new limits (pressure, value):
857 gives 68.8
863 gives 67.8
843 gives 74.5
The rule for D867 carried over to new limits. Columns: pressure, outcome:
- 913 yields 91.2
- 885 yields 82.5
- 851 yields 66.7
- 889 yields 80.5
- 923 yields 93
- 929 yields 95.9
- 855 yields 66.1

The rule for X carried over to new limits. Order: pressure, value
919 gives 92.4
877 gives 79.9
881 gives 83.7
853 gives 66.1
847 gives 83.1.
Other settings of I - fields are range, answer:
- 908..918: 92.9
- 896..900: 86.1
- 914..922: 93.2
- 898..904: 91.4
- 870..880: 87.9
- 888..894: 82.2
